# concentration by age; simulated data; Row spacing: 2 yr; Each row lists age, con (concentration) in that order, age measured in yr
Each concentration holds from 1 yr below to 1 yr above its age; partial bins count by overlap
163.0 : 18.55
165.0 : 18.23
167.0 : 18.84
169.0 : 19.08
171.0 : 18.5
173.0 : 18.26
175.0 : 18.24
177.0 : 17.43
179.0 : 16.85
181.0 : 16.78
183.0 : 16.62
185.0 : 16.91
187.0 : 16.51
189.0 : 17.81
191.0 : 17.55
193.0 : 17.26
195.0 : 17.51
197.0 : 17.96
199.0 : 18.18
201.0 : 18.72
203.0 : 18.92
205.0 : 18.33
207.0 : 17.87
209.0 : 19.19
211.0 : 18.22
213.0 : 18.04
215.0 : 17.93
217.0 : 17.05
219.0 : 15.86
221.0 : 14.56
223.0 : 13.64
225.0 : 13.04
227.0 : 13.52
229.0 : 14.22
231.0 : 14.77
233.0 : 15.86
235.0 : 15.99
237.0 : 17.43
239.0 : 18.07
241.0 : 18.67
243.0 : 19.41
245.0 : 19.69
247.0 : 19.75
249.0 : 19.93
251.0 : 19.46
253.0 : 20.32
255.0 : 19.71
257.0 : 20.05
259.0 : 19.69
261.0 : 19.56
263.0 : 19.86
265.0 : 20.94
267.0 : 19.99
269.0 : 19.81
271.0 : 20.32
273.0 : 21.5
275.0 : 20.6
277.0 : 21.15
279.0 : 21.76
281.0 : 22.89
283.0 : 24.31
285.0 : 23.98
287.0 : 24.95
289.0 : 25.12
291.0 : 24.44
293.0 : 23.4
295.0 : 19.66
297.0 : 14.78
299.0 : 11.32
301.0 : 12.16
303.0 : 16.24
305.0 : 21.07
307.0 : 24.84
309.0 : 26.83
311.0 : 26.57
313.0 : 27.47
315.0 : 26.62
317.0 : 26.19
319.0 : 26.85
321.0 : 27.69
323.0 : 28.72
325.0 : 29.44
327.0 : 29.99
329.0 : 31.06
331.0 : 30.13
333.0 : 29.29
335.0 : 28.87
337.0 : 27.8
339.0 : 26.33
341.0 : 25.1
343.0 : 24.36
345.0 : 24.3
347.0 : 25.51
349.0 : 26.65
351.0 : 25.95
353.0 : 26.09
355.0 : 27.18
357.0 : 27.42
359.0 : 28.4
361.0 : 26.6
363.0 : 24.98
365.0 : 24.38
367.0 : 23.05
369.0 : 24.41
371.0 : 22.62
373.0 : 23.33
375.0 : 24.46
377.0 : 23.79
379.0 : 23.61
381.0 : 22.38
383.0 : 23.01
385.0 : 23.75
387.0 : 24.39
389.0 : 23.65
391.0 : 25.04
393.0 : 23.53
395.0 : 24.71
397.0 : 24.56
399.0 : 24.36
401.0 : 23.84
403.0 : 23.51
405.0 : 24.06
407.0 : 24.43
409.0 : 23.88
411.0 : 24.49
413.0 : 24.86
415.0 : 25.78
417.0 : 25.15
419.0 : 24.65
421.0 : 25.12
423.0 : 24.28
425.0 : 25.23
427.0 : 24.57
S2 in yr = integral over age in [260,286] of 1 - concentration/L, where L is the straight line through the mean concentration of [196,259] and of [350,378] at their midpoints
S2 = -1.5 yr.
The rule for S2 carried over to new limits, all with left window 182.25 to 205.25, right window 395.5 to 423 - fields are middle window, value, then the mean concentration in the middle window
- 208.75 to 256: 4.2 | 17.2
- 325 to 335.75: -3.8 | 29.9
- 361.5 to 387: -0.4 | 23.7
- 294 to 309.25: 2.3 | 17.9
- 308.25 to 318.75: -2.6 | 26.7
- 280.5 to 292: -2.1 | 24.3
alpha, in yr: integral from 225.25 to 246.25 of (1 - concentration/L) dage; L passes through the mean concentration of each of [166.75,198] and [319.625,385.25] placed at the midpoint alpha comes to 3.8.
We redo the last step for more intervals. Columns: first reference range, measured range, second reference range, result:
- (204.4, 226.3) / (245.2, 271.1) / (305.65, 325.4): 1.3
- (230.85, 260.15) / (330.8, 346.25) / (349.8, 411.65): -2.8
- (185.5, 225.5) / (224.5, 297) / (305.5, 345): 7.3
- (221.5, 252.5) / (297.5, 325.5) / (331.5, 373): -0.7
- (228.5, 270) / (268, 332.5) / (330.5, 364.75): -1.7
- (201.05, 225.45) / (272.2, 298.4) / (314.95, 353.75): 1.3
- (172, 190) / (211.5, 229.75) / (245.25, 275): 3.2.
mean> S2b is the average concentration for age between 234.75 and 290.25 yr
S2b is 20.6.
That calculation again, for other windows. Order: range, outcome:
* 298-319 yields 22.2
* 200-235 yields 16.4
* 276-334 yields 24.1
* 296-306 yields 15.1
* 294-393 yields 24.8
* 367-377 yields 23.6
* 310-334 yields 28.3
